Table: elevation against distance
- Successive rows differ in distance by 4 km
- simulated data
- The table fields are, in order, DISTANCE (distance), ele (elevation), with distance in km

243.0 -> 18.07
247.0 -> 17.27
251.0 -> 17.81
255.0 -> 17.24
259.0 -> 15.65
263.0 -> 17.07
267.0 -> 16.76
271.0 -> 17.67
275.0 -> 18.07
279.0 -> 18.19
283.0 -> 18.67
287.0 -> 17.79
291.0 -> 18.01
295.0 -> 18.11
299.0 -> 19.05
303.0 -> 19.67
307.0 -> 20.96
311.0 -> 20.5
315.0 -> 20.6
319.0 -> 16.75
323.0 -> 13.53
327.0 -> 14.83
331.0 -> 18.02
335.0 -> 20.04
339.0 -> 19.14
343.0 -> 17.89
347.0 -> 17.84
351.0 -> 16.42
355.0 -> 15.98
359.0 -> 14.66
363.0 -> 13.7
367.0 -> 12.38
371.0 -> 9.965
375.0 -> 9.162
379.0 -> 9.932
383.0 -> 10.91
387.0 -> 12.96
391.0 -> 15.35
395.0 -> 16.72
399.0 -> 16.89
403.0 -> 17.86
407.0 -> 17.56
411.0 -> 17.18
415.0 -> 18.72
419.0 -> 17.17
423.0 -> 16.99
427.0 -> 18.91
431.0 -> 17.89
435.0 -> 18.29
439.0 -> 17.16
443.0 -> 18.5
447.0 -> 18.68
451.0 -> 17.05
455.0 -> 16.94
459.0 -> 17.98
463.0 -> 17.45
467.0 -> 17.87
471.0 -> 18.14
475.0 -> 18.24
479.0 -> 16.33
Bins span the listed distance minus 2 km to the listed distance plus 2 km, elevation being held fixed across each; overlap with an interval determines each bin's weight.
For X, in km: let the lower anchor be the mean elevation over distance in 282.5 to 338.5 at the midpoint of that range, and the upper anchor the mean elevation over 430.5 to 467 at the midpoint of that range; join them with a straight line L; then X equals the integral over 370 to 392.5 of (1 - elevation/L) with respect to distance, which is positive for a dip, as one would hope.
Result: 8.3 km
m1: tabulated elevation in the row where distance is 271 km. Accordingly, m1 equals 17.67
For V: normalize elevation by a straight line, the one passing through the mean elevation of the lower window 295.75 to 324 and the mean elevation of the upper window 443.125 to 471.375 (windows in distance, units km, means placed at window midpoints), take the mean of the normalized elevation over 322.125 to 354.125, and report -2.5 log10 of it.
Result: 0.08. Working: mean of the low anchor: 18.9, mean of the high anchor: 17.8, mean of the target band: 17.3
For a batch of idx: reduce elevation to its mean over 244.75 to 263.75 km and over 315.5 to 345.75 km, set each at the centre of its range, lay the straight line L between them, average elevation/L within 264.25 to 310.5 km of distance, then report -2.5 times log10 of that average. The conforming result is -0.081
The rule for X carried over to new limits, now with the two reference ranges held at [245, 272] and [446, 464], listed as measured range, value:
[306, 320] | -2.1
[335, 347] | -1.0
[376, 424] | 5.2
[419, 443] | -0.5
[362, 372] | 3.0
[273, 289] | -1.0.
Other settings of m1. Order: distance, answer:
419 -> 17.17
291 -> 18.01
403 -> 17.86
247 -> 17.27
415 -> 18.72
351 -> 16.42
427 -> 18.91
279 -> 18.19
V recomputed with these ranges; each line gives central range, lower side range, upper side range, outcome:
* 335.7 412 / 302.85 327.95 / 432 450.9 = 0.209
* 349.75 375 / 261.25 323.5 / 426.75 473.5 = 0.328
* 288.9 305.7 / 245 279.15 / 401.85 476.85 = -0.086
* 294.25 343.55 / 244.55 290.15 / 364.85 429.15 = -0.121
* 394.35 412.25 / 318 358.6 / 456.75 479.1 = 0.005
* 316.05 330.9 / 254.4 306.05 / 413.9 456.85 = 0.137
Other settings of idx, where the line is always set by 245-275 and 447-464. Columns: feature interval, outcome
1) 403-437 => -0.025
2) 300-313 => -0.177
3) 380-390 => 0.395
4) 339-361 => 0.033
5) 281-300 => -0.067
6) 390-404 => 0.043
